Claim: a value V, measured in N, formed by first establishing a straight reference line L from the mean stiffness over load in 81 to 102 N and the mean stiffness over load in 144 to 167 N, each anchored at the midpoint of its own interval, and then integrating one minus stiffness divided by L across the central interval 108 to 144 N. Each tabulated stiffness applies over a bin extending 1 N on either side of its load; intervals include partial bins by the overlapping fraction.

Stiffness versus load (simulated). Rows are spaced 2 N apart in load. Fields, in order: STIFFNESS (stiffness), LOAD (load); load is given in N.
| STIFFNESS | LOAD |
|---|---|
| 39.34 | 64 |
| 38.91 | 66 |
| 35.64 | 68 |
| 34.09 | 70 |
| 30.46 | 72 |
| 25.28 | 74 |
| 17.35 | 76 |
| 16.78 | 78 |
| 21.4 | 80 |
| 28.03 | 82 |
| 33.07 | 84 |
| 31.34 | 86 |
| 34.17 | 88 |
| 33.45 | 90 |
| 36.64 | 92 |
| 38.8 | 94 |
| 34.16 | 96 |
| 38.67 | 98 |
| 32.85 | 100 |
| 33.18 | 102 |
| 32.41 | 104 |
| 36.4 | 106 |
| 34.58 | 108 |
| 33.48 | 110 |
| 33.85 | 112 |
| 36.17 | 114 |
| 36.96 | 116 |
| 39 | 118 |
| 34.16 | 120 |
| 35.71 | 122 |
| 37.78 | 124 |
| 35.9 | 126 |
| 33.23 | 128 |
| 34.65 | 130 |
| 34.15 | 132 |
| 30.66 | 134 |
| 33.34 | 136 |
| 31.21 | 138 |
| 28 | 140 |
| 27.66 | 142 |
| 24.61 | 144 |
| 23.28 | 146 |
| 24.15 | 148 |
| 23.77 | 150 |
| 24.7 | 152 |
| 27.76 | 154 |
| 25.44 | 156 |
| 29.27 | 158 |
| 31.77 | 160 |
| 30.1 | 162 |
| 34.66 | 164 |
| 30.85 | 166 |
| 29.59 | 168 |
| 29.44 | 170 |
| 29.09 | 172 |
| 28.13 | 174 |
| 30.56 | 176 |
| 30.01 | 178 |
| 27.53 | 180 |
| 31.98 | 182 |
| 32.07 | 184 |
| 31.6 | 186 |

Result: -3.5 N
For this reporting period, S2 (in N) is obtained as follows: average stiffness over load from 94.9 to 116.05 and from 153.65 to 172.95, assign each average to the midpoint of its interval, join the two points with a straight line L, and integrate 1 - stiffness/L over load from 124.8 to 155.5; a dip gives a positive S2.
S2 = 2.65 N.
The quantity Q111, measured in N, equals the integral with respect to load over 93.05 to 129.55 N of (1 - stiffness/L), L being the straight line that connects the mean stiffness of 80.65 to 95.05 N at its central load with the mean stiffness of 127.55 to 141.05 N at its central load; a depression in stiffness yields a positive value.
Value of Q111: -3.0 N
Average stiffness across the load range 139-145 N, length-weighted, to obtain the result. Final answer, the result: 26.8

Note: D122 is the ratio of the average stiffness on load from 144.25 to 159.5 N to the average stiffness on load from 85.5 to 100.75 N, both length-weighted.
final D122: 0.73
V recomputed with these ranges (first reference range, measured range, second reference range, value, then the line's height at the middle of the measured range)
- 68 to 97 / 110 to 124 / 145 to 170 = -3.3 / 29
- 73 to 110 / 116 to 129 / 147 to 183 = -2.5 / 30.1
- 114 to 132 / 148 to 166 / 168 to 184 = 2.0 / 31.9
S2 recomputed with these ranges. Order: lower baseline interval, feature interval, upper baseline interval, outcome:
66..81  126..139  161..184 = -1.93 N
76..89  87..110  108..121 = -2.95 N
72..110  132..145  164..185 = 0.40 N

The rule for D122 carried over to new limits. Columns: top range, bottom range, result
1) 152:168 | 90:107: 0.84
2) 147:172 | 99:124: 0.81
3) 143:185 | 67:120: 0.88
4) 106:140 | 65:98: 1.12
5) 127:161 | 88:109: 0.82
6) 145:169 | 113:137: 0.80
